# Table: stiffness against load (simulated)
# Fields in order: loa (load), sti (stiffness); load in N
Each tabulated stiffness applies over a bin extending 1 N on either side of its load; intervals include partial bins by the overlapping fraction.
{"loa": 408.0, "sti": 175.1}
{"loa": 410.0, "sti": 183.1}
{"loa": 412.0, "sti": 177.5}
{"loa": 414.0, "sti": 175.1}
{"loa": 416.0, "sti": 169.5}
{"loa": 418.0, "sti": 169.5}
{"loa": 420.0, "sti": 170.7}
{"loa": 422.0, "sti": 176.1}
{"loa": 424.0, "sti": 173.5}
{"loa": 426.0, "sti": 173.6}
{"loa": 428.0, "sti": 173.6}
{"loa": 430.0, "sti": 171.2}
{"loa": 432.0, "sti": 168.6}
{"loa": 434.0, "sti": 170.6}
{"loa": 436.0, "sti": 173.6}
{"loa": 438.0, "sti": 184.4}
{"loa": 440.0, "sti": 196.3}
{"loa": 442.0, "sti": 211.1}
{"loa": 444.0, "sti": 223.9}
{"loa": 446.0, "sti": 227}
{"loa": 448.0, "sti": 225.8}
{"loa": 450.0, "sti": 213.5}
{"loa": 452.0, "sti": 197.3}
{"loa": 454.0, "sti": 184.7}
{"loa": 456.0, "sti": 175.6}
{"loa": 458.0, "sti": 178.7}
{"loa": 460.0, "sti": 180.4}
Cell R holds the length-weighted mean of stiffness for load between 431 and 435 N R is 170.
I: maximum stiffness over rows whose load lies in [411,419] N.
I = 177.5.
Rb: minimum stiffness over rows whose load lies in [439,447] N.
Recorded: 196.3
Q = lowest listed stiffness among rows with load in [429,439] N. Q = 168.6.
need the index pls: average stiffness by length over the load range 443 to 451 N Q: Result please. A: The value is 223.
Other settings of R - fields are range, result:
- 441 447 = 221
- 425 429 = 174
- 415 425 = 172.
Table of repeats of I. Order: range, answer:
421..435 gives 176.1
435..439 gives 184.4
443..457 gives 227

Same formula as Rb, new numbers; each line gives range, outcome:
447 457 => 175.6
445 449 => 225.8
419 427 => 170.7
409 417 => 169.5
